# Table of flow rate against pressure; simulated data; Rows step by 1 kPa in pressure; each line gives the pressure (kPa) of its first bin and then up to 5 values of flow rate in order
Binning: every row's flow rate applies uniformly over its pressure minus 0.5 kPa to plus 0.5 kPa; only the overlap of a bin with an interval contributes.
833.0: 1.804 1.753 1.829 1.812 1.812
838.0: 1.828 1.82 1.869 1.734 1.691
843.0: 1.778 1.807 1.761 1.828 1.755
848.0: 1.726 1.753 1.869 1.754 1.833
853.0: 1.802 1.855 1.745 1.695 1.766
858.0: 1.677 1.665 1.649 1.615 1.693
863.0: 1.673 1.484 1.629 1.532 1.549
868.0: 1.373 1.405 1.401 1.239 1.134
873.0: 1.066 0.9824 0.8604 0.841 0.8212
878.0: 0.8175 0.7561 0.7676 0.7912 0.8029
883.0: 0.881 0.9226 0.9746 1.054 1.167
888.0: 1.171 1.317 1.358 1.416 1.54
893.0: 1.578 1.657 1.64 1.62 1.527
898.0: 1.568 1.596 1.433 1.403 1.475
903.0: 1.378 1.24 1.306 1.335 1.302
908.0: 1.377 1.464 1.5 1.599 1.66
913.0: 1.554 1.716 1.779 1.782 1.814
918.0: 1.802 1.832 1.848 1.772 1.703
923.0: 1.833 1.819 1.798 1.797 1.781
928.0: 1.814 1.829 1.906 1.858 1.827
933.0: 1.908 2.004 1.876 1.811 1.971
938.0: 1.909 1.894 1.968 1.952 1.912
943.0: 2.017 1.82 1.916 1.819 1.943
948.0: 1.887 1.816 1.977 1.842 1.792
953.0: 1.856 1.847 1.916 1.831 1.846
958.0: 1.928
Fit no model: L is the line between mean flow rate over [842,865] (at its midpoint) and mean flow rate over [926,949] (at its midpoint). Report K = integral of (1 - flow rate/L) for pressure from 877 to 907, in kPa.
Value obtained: 9.2 kPa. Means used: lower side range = 1.73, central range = 1.25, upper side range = 1.89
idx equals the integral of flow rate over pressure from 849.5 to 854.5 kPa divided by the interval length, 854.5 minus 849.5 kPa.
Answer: 1.82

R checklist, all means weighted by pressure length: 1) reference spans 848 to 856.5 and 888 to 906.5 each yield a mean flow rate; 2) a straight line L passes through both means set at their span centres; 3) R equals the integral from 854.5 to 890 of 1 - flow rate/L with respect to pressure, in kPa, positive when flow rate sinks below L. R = 8.5 kPa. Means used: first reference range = 1.78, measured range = 1.26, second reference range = 1.46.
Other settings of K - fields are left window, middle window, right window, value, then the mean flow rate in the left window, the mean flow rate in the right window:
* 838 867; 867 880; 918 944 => 5.1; 1.73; 1.86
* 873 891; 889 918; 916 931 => -2.7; 0.974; 1.81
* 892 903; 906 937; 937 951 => -0.1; 1.54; 1.91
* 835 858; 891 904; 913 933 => 2.0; 1.78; 1.8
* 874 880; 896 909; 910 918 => -0.1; 0.829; 1.69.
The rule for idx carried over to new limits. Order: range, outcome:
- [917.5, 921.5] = 1.81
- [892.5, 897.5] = 1.6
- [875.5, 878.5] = 0.827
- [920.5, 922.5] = 1.74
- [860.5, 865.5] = 1.62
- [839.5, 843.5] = 1.77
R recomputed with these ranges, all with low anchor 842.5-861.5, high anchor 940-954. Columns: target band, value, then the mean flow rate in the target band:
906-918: 1.6 kPa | 1.59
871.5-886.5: 7.5 kPa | 0.898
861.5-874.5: 2.8 kPa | 1.4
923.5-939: 0.0 kPa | 1.86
